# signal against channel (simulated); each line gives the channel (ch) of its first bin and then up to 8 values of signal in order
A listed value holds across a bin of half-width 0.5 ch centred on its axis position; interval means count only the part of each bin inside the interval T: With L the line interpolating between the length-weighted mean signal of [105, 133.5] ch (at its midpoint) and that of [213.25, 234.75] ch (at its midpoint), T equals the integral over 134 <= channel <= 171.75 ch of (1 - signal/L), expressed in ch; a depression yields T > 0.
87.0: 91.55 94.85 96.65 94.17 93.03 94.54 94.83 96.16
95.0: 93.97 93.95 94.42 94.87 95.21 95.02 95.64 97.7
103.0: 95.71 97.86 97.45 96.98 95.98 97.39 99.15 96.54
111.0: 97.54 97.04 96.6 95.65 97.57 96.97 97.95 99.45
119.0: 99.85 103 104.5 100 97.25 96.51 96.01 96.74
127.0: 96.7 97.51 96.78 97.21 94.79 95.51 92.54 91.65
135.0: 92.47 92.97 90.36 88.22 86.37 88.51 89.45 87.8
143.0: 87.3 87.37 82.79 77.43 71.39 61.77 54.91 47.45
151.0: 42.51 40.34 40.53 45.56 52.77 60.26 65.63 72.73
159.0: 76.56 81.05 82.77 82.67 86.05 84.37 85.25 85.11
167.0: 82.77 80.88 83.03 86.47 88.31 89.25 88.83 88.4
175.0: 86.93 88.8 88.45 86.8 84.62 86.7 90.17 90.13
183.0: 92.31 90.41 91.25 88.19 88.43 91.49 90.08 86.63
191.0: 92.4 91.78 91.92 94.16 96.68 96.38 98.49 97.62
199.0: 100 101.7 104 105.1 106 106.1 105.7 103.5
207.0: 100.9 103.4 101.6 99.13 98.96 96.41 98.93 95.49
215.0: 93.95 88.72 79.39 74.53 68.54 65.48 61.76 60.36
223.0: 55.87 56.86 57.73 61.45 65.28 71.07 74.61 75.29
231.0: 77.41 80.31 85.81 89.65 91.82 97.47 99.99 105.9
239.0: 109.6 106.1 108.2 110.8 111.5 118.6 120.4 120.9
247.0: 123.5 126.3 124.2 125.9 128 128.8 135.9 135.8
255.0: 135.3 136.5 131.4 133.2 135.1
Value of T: 5.9 ch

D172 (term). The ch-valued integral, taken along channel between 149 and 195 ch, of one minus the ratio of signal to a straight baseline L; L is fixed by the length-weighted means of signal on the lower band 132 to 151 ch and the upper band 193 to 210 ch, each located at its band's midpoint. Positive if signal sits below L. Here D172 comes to 5.8 ch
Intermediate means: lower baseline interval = 81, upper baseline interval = 101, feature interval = 80.2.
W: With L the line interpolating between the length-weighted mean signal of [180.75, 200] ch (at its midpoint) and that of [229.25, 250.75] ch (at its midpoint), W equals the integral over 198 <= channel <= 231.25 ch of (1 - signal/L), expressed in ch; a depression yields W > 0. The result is 4.3 ch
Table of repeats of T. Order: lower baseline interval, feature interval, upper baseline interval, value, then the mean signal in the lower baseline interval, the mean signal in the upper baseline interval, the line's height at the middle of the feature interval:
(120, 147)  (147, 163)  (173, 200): 5.3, 92.3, 91.3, 91.9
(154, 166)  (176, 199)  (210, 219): -2.5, 74.6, 90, 82.4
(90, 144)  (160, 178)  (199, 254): 1.9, 95.3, 96.1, 95.7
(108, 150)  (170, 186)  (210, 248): 0.3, 91.5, 88.7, 90.1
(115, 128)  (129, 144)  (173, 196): 0.8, 98.7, 90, 96.6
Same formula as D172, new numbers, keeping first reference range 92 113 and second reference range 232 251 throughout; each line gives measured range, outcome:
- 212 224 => 3.4 ch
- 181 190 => 1.2 ch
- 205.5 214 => 0.5 ch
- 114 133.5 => 0.1 ch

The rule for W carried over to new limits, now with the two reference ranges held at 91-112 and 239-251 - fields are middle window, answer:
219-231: 5.22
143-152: 3.27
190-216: 2.97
